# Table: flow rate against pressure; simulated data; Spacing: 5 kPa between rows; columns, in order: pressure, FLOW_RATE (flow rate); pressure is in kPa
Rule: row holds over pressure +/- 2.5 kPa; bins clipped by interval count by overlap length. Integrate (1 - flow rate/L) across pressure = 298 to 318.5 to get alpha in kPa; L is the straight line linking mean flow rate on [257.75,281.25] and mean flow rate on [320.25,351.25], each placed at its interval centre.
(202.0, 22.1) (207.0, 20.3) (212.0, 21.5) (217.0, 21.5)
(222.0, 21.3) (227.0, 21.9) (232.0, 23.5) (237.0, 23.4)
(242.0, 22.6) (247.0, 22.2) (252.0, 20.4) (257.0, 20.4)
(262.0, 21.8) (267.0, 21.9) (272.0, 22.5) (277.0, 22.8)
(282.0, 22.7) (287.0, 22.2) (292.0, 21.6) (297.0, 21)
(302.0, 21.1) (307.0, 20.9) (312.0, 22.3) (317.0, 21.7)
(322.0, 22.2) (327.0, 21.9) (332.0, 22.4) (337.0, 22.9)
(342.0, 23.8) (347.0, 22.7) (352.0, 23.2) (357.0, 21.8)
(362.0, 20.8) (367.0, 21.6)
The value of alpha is 0.9 kPa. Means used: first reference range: 22.1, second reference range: 22.7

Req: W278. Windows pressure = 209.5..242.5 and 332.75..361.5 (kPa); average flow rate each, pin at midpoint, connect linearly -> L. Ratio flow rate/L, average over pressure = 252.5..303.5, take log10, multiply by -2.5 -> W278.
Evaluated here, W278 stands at 0.03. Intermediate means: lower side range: 22.2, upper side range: 22.7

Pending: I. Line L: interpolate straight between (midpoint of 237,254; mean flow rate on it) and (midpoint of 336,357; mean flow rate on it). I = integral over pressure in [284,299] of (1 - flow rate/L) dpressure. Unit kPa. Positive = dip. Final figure 0.5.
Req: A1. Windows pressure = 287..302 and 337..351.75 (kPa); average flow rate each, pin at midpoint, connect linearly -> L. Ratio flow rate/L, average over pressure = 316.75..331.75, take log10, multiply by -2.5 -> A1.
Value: 0.021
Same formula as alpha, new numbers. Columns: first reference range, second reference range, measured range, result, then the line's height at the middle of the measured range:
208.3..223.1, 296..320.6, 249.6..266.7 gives 0.3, 21.4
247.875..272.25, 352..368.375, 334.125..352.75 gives -1.3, 21.6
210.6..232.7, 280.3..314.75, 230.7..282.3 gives -0.9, 21.8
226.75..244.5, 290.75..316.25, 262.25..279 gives -0.1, 22.2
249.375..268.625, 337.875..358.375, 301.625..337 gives 0.7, 22.3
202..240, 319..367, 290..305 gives 0.7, 22.2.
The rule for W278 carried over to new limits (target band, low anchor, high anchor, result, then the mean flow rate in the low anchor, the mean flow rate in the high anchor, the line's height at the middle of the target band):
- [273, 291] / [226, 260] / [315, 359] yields -0.01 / 22.1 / 22.5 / 22.3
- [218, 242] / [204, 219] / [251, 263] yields -0.07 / 21.1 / 20.8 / 21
